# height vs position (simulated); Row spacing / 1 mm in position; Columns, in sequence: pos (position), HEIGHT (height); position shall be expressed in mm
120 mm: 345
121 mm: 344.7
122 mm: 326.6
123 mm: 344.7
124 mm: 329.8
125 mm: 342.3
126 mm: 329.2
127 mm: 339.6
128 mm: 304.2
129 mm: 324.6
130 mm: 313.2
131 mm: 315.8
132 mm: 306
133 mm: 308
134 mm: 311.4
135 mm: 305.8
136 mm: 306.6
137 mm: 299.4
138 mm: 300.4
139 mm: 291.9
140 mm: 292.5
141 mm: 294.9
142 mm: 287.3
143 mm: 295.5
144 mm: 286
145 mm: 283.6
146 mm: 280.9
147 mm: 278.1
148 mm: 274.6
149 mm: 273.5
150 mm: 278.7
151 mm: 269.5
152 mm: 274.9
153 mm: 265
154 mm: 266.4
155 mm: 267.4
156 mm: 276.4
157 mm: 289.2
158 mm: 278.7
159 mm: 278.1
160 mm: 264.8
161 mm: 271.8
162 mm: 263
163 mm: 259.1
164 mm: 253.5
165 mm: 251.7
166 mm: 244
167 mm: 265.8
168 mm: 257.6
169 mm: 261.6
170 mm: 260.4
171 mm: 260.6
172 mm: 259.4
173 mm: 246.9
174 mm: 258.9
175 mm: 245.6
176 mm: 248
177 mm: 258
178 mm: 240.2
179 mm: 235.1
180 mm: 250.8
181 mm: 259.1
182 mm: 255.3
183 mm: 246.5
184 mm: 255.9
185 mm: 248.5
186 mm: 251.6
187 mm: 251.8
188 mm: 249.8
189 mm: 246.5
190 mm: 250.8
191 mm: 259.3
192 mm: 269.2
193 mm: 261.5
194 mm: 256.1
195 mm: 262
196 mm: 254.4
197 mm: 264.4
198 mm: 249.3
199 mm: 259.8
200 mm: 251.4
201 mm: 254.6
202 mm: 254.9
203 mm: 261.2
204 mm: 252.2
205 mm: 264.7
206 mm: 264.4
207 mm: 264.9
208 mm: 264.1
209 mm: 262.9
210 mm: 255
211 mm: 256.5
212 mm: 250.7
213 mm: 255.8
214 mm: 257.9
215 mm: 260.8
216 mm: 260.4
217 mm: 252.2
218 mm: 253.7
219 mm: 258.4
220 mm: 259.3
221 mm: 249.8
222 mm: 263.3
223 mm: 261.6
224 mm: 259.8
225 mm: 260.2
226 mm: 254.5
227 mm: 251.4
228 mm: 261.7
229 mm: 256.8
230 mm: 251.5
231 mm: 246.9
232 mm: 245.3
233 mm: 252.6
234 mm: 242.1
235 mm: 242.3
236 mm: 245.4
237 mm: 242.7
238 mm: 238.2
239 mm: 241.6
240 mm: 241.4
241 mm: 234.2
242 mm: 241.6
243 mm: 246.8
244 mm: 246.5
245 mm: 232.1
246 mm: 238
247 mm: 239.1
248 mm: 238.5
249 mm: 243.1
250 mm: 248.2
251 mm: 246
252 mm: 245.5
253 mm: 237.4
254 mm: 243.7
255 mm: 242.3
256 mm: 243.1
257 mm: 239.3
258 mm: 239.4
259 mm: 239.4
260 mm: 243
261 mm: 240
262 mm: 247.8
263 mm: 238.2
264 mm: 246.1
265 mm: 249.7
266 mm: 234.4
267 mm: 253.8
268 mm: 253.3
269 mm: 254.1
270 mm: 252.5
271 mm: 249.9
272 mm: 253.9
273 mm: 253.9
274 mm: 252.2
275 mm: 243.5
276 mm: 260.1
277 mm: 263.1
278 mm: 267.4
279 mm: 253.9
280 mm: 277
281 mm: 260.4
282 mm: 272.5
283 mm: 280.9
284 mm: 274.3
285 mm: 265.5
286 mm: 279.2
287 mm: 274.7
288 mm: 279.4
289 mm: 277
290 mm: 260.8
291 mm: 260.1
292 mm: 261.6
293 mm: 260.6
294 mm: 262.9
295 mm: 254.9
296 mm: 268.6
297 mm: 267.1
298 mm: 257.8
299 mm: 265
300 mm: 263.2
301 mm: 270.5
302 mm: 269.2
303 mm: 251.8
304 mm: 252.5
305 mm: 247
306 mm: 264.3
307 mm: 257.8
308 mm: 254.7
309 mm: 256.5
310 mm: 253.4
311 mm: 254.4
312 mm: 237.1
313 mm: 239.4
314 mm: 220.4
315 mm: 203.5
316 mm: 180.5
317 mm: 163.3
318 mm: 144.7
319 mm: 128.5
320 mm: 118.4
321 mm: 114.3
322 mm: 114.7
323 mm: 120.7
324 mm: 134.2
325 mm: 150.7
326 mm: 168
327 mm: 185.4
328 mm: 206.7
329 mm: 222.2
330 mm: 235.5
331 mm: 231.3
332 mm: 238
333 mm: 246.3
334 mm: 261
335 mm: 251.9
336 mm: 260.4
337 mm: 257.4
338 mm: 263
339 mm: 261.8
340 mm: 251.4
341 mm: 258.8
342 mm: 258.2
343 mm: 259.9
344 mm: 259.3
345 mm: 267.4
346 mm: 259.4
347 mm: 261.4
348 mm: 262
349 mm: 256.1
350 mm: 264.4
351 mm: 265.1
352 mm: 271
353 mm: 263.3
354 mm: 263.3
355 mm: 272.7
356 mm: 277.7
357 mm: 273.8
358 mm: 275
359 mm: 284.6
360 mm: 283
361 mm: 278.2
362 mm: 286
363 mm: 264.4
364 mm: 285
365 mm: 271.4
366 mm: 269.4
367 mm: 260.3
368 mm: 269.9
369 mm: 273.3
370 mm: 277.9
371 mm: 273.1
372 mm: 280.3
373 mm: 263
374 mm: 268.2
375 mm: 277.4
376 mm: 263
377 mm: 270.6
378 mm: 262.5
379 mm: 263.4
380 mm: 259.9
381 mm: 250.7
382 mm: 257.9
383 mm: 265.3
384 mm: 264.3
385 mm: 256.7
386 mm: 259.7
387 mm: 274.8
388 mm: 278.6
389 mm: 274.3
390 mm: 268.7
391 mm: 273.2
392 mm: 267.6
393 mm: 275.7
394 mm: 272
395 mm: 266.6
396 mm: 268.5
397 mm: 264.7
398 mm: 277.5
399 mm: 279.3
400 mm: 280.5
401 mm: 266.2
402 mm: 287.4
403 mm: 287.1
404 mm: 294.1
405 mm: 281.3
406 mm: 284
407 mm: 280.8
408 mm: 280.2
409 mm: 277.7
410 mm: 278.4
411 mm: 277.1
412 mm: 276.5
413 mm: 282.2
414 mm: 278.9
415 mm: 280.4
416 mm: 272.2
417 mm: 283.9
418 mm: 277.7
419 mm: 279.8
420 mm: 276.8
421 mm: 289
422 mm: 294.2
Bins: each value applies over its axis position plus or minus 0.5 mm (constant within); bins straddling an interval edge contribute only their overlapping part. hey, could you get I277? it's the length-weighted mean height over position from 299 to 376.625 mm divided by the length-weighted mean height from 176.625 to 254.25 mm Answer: 0.96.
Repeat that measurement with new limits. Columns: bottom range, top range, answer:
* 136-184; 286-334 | 0.84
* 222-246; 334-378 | 1.08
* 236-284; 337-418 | 1.09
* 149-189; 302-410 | 0.97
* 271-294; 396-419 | 1.05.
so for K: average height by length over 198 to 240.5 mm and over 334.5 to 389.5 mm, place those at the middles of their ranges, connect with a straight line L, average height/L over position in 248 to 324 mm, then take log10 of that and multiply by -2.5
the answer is 0.08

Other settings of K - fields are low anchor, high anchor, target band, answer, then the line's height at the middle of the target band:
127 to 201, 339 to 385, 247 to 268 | 0.11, 269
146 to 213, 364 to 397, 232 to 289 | 0.05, 263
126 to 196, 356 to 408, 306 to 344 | 0.26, 273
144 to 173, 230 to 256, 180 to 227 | -0.01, 255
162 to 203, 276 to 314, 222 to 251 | 0.05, 258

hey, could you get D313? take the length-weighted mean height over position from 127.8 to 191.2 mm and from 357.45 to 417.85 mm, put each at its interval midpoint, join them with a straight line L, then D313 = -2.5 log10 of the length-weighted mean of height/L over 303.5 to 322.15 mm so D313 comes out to 0.30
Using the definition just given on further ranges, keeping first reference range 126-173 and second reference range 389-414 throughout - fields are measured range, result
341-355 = 0.06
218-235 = 0.11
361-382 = 0.03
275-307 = 0.06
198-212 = 0.09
